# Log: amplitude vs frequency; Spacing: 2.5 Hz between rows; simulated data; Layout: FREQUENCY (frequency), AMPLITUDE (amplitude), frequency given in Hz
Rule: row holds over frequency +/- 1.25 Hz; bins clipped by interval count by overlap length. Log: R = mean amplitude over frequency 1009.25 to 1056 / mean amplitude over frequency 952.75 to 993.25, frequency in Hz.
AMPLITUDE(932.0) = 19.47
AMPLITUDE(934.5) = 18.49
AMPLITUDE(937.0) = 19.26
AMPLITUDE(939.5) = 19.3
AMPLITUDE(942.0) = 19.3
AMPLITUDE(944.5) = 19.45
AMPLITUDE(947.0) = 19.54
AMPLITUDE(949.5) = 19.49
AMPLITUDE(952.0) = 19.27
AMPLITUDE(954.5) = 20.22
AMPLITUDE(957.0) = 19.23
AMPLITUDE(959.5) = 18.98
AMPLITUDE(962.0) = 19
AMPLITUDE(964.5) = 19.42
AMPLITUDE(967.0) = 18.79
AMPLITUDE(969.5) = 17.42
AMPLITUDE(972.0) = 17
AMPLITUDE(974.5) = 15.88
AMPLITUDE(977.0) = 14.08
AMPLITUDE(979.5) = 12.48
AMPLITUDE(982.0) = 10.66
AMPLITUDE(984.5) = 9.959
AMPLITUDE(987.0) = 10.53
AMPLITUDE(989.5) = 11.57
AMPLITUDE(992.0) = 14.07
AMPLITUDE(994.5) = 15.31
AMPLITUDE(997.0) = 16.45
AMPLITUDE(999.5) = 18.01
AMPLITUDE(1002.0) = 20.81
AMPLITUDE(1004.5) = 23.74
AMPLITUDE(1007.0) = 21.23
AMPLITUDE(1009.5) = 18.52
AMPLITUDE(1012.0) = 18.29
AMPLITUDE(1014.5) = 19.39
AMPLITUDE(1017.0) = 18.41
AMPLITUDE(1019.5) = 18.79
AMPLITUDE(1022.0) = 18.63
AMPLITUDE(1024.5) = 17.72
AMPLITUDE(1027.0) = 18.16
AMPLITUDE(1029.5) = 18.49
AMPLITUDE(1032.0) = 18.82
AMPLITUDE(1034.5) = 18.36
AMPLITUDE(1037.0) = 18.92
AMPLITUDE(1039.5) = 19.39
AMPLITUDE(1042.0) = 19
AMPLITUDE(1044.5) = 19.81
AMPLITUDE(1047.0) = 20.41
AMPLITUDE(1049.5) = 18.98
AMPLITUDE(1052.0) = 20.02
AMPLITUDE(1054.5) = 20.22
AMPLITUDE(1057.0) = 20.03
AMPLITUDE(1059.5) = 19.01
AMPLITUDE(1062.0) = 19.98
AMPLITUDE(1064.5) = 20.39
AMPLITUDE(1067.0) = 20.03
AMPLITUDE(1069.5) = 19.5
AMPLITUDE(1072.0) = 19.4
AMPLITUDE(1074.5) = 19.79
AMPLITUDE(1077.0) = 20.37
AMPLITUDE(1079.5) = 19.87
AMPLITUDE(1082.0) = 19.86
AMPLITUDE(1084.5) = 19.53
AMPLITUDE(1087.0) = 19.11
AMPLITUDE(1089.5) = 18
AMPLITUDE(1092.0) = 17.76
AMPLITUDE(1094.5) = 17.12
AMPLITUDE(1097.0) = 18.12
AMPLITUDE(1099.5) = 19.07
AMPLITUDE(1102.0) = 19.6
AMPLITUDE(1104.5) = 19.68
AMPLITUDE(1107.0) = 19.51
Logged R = 1.21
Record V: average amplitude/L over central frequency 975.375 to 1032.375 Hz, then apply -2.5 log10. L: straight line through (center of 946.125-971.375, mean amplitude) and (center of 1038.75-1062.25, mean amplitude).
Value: 0.16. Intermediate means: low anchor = 19.1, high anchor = 19.7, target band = 16.7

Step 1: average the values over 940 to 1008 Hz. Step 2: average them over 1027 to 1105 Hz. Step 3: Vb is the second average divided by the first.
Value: 1.13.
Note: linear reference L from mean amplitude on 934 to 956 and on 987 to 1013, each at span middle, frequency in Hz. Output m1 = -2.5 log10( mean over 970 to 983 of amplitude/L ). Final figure 0.27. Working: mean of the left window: 19.4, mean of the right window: 17.4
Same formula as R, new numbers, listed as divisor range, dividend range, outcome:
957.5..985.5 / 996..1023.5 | 1.21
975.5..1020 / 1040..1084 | 1.22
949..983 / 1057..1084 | 1.15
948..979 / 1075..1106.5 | 1.05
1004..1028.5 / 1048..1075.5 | 1.03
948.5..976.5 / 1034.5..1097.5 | 1.05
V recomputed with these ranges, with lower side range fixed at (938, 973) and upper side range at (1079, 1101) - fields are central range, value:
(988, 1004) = 0.16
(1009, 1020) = 0.01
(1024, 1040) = 0.02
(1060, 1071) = -0.06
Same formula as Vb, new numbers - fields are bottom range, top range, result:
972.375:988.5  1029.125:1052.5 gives 1.54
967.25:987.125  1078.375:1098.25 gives 1.34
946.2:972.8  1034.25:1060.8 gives 1.03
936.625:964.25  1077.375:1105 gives 0.98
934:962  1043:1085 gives 1.03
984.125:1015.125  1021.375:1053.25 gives 1.12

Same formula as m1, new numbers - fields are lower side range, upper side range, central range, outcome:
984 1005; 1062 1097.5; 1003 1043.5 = -0.14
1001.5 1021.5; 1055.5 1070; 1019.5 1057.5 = 0.04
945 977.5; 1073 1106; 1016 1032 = 0.02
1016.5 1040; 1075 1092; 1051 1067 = -0.05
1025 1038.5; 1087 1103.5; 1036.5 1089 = -0.07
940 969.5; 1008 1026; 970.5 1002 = 0.32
